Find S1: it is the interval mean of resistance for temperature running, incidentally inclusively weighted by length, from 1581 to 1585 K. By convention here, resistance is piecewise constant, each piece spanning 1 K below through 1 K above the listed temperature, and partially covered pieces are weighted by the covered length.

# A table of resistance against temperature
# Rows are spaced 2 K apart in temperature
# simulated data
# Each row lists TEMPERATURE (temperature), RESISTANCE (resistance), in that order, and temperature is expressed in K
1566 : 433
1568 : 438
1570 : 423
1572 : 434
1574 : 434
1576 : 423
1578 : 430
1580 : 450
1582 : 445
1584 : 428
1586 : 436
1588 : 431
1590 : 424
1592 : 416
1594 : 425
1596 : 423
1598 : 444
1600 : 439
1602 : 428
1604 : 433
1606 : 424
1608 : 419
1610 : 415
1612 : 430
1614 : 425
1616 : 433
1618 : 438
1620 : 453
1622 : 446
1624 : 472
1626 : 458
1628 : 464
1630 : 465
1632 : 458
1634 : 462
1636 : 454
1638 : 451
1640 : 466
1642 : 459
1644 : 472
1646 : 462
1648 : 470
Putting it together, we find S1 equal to 436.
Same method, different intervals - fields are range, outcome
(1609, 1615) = 423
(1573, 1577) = 428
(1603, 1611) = 423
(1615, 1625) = 448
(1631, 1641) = 458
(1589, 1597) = 422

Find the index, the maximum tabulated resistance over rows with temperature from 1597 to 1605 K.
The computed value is 444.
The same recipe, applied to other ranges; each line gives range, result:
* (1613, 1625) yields 472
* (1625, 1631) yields 465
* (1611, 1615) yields 430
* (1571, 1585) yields 450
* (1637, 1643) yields 466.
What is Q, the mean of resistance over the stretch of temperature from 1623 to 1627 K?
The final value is 465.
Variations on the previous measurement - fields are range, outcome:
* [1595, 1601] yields 435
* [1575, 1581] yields 434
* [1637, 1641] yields 458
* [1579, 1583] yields 448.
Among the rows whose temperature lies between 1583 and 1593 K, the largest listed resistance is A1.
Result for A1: 436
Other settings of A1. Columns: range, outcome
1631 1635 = 462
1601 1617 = 433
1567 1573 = 438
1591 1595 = 425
